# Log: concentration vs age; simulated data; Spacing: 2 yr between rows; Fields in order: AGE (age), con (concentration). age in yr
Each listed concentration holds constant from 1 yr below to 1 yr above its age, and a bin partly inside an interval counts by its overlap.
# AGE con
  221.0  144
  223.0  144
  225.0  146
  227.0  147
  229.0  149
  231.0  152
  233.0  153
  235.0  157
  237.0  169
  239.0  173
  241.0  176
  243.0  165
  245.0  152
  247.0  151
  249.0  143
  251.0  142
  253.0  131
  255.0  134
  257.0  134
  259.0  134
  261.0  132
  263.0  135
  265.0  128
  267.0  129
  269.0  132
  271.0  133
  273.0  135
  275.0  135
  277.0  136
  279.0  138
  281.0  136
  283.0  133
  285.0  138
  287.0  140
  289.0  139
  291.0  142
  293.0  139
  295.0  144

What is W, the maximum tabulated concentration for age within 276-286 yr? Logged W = 138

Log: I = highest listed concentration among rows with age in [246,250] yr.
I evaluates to 151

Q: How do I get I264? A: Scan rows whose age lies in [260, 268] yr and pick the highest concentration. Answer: 135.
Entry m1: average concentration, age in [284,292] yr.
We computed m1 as 140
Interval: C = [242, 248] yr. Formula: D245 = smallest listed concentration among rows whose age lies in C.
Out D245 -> 151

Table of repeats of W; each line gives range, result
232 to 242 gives 176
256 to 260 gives 134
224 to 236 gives 157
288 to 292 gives 142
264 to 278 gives 136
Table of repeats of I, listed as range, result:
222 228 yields 147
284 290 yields 140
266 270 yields 132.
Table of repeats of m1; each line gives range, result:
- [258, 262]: 133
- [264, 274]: 131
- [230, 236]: 154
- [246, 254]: 142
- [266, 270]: 130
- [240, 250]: 157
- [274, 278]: 136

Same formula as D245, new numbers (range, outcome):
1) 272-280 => 135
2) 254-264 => 132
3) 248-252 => 142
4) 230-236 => 152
